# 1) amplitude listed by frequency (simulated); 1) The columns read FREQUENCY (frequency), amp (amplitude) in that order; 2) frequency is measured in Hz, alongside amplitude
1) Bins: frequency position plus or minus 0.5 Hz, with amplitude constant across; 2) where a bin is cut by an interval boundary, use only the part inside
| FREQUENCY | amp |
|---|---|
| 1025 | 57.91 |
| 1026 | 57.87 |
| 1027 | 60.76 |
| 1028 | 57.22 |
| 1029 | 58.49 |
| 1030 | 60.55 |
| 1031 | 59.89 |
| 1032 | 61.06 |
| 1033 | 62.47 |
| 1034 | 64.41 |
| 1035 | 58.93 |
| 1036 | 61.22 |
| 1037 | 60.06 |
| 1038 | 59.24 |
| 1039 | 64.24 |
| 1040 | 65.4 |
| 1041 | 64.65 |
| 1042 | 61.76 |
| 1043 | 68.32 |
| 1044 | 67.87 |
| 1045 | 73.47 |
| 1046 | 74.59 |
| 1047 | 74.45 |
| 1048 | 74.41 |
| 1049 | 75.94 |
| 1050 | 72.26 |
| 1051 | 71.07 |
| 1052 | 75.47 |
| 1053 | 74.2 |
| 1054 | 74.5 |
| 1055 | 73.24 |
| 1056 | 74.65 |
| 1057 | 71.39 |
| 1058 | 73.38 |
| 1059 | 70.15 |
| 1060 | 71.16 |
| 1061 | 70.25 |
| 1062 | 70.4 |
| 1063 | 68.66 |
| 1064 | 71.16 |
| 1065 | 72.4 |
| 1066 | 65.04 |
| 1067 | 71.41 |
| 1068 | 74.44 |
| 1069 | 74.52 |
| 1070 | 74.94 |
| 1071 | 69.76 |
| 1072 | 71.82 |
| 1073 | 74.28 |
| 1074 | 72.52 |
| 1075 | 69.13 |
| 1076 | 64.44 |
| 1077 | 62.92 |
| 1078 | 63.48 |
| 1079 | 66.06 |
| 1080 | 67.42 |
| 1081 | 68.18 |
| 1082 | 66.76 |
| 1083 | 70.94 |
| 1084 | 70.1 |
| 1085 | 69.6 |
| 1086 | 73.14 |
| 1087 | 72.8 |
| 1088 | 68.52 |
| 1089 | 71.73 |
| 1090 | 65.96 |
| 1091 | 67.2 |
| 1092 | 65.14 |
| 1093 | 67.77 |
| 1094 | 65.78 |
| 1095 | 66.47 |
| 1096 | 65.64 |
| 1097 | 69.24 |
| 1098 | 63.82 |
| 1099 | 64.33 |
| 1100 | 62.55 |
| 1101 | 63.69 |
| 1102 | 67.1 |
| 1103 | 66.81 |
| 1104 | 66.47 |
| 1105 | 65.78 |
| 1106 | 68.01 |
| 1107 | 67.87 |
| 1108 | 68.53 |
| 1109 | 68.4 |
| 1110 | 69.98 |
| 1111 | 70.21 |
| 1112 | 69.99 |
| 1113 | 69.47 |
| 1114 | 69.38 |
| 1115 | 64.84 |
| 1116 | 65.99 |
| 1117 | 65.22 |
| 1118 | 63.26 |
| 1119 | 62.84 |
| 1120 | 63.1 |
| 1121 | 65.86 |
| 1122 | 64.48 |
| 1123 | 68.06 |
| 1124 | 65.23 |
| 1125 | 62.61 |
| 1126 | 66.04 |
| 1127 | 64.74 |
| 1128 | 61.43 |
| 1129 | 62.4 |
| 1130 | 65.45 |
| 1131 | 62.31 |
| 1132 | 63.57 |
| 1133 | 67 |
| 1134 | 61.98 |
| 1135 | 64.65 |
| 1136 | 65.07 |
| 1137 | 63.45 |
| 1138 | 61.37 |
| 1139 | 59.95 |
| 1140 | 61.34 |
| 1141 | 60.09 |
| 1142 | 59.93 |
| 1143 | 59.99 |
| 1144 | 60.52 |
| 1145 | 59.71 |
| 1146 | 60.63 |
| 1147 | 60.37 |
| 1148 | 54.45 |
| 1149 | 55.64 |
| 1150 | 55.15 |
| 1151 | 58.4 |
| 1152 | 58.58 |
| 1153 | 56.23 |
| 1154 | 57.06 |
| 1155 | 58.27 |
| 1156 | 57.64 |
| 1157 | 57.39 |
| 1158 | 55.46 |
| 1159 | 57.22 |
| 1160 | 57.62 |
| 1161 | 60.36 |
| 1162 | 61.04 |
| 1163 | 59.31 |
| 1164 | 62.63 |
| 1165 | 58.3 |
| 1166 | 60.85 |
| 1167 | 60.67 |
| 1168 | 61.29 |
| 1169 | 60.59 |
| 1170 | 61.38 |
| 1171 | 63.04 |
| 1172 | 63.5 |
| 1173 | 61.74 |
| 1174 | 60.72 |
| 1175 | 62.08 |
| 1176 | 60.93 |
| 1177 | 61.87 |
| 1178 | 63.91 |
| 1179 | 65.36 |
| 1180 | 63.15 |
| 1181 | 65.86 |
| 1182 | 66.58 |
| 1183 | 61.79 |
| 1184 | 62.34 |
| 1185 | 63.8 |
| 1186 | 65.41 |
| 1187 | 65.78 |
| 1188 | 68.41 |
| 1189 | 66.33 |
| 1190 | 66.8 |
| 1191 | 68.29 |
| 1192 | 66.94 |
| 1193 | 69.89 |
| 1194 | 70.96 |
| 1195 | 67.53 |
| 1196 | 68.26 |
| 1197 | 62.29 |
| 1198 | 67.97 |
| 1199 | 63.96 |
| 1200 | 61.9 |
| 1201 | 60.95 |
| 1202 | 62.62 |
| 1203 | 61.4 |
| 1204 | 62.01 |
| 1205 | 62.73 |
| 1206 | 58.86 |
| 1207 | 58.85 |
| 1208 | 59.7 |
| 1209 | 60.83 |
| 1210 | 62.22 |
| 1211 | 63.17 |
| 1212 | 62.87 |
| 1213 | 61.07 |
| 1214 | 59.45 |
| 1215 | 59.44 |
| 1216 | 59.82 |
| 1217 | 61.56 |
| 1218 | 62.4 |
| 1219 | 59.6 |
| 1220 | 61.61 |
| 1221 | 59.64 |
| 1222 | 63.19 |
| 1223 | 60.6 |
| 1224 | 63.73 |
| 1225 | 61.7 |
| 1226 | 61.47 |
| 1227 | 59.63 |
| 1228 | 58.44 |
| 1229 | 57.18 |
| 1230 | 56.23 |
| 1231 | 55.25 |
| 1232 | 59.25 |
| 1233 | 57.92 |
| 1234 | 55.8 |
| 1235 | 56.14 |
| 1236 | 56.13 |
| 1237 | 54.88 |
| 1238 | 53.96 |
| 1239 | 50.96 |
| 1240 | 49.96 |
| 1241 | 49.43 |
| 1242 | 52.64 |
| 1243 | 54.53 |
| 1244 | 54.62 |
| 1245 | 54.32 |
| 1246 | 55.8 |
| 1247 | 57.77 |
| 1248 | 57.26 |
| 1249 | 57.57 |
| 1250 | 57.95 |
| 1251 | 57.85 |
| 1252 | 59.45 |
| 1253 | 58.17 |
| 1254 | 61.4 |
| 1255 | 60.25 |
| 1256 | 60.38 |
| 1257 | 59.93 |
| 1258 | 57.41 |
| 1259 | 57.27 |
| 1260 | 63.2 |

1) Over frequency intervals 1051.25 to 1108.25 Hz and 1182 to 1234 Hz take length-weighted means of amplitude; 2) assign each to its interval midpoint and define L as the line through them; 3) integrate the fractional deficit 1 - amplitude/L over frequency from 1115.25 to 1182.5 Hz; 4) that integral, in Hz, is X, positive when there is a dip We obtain 4.09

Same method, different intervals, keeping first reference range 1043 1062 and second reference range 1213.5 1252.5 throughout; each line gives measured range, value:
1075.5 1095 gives 0.6 Hz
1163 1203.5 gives -1.4 Hz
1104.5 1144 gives 1.1 Hz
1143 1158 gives 1.5 Hz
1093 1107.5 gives 0.6 Hz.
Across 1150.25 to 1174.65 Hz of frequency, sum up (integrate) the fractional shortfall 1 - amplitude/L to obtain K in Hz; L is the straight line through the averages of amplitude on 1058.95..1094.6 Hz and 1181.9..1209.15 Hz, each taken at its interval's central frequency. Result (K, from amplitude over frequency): 2.3 Hz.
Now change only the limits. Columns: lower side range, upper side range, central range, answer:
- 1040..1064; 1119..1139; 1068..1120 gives -0.4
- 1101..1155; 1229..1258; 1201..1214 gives -0.6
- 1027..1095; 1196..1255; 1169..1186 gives -0.3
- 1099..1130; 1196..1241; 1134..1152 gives 1.2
